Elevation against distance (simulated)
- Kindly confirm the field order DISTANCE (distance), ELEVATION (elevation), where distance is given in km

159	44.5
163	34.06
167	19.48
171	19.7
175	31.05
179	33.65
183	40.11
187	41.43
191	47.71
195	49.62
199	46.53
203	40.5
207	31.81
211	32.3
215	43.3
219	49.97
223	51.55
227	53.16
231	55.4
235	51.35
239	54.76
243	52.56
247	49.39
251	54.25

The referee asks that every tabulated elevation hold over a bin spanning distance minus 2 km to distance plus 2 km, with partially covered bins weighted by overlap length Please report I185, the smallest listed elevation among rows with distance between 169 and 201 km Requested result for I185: 19.7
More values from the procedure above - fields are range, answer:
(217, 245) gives 49.97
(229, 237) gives 51.35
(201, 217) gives 31.81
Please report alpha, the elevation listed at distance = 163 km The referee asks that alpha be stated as 34.06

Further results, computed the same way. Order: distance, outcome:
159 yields 44.5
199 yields 46.53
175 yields 31.05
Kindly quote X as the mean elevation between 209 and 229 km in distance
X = 46.1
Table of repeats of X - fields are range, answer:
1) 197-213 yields 37.8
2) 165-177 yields 23.4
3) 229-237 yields 53.4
